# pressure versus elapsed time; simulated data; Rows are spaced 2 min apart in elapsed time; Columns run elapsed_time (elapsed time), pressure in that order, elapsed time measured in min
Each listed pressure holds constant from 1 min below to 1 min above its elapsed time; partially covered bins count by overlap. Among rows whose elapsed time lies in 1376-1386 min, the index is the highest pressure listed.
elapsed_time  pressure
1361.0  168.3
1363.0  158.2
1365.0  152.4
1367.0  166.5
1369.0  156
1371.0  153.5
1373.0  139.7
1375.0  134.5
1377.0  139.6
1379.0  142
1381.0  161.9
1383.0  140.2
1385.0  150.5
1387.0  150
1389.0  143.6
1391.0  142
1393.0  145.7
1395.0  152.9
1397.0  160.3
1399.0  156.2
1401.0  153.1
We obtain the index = 161.9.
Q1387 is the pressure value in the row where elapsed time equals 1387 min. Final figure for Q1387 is 150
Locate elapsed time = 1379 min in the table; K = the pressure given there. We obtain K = 142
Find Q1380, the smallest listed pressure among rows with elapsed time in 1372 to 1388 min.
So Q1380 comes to 134.5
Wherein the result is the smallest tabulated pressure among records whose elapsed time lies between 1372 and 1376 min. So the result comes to 134.5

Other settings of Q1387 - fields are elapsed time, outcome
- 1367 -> 166.5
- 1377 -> 139.6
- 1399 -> 156.2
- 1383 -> 140.2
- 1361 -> 168.3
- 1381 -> 161.9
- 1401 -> 153.1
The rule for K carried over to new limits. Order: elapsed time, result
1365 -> 152.4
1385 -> 150.5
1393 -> 145.7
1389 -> 143.6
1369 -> 156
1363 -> 158.2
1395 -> 152.9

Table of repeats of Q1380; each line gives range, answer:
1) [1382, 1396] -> 140.2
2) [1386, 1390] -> 143.6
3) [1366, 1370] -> 156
